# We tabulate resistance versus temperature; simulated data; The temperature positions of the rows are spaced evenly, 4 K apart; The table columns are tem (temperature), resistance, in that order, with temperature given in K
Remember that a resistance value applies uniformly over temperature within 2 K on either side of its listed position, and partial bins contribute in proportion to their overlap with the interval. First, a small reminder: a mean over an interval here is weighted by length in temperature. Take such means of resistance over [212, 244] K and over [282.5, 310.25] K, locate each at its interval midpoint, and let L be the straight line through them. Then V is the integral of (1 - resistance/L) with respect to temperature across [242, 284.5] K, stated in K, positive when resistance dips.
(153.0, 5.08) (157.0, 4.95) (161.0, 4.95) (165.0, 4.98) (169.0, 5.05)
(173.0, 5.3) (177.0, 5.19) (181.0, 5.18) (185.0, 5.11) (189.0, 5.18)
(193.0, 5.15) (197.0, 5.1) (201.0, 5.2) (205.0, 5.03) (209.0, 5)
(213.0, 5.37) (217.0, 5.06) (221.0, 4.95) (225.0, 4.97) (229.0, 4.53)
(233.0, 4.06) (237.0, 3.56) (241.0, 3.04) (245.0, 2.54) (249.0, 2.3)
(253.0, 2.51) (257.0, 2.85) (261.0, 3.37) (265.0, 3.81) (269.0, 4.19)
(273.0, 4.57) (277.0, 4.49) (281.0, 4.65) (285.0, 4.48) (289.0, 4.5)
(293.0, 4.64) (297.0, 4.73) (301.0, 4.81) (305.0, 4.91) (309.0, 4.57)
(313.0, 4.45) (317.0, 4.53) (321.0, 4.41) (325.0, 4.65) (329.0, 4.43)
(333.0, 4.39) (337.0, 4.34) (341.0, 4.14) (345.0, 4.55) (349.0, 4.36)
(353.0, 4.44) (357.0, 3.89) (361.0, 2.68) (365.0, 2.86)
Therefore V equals 9.2 K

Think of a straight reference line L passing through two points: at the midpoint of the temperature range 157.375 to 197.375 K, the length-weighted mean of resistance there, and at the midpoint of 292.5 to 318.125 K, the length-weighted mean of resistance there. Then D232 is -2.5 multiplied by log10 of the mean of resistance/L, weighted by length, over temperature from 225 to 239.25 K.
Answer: 0.18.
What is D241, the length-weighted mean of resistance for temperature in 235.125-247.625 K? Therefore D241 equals 3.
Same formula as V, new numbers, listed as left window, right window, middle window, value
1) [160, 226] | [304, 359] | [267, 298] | 0.9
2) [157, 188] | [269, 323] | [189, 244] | 2.8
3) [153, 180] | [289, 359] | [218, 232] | 0.2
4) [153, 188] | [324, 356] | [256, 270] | 3.4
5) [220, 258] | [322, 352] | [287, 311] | -3.7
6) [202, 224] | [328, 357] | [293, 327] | -0.8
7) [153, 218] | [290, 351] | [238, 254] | 7.2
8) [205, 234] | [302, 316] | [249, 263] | 5.7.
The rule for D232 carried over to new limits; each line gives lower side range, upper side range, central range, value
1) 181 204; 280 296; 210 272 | 0.26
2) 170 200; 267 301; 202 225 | -0.02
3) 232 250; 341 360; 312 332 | -0.15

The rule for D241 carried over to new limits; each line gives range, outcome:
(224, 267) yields 3.38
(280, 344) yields 4.54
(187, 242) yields 4.76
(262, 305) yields 4.48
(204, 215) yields 5.14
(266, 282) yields 4.42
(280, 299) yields 4.6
